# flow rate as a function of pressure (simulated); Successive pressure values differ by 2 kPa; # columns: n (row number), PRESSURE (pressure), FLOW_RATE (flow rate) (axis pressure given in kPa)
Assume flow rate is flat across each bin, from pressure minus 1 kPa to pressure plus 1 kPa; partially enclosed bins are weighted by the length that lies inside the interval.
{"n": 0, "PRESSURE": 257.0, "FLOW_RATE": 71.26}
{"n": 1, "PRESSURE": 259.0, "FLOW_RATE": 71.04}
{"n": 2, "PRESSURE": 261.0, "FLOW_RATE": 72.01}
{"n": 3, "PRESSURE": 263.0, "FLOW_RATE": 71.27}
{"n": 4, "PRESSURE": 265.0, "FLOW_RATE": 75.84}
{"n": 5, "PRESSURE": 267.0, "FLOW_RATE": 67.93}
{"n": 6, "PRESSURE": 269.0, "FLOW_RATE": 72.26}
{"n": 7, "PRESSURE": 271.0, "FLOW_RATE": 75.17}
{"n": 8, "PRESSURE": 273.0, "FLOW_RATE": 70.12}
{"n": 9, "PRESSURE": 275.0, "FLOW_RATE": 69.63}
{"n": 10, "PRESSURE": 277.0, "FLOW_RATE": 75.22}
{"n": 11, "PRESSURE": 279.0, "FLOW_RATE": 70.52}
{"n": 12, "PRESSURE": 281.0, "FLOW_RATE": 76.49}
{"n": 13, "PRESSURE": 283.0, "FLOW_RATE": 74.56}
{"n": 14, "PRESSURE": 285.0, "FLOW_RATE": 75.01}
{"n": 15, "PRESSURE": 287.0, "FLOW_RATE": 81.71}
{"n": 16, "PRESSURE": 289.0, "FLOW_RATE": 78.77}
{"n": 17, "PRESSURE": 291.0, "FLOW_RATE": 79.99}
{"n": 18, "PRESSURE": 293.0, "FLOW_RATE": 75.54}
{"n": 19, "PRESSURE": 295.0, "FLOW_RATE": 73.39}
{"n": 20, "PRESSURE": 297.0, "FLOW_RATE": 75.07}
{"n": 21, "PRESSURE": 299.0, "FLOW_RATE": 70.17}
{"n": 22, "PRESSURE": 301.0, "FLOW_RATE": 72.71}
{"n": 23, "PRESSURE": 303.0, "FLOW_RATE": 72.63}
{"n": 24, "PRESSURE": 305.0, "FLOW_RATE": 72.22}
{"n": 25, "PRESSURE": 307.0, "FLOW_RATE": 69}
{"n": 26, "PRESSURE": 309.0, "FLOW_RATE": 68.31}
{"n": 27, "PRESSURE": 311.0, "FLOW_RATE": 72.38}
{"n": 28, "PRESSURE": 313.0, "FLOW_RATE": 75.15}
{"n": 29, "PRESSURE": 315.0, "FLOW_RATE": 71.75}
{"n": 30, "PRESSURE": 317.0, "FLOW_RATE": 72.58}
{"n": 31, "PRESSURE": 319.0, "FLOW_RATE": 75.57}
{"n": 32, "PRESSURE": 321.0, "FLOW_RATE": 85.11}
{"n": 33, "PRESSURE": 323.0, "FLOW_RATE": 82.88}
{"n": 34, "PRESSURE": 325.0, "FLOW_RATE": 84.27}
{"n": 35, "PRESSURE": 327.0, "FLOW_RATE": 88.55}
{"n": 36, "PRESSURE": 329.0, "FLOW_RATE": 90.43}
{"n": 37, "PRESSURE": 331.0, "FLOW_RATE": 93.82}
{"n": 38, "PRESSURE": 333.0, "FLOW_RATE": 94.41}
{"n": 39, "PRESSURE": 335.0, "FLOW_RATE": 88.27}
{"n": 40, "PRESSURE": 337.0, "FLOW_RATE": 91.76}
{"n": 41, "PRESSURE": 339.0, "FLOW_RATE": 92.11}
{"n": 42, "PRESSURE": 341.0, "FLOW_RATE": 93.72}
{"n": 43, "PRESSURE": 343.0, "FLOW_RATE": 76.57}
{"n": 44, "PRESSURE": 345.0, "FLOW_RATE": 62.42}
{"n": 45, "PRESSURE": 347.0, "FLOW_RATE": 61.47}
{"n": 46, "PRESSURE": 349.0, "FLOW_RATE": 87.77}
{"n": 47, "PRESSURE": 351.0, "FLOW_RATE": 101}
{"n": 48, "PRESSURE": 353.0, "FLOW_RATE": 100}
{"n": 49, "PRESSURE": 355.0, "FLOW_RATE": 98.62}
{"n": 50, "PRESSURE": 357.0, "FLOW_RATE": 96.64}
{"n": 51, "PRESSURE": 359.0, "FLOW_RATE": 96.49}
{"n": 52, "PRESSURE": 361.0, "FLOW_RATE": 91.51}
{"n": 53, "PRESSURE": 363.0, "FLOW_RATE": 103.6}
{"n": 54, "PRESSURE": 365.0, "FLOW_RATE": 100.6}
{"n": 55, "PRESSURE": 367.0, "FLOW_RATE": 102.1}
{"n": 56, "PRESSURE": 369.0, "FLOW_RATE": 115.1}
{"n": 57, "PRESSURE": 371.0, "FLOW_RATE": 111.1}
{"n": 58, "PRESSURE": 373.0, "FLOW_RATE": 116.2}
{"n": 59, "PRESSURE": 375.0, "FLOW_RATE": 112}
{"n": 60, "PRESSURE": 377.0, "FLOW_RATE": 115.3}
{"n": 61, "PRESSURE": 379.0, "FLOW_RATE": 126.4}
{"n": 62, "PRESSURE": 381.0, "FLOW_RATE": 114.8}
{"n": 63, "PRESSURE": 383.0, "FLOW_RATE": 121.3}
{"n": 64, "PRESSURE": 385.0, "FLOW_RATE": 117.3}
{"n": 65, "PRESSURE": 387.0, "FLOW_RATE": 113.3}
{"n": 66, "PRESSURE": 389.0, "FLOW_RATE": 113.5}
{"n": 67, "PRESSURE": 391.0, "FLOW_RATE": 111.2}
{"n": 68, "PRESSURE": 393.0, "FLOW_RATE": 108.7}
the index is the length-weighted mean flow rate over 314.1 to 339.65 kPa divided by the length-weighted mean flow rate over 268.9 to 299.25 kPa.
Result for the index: 1.14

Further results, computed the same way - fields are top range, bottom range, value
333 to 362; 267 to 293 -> 1.19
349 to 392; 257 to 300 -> 1.46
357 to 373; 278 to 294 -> 1.35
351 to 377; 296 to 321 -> 1.43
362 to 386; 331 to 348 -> 1.36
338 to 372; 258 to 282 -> 1.29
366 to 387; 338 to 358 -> 1.32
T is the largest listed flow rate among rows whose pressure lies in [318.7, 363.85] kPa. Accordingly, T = 103.6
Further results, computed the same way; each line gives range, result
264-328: 88.55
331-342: 94.41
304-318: 75.15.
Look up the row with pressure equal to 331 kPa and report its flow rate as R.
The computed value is 93.82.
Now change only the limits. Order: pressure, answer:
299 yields 70.17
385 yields 117.3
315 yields 71.75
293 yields 75.54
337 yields 91.76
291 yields 79.99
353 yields 100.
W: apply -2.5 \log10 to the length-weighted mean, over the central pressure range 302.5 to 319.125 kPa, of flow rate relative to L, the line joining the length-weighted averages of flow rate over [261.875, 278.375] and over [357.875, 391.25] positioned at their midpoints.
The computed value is 0.207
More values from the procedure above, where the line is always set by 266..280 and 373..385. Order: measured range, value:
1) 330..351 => 0.18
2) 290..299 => 0.08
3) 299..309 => 0.19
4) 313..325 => 0.18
